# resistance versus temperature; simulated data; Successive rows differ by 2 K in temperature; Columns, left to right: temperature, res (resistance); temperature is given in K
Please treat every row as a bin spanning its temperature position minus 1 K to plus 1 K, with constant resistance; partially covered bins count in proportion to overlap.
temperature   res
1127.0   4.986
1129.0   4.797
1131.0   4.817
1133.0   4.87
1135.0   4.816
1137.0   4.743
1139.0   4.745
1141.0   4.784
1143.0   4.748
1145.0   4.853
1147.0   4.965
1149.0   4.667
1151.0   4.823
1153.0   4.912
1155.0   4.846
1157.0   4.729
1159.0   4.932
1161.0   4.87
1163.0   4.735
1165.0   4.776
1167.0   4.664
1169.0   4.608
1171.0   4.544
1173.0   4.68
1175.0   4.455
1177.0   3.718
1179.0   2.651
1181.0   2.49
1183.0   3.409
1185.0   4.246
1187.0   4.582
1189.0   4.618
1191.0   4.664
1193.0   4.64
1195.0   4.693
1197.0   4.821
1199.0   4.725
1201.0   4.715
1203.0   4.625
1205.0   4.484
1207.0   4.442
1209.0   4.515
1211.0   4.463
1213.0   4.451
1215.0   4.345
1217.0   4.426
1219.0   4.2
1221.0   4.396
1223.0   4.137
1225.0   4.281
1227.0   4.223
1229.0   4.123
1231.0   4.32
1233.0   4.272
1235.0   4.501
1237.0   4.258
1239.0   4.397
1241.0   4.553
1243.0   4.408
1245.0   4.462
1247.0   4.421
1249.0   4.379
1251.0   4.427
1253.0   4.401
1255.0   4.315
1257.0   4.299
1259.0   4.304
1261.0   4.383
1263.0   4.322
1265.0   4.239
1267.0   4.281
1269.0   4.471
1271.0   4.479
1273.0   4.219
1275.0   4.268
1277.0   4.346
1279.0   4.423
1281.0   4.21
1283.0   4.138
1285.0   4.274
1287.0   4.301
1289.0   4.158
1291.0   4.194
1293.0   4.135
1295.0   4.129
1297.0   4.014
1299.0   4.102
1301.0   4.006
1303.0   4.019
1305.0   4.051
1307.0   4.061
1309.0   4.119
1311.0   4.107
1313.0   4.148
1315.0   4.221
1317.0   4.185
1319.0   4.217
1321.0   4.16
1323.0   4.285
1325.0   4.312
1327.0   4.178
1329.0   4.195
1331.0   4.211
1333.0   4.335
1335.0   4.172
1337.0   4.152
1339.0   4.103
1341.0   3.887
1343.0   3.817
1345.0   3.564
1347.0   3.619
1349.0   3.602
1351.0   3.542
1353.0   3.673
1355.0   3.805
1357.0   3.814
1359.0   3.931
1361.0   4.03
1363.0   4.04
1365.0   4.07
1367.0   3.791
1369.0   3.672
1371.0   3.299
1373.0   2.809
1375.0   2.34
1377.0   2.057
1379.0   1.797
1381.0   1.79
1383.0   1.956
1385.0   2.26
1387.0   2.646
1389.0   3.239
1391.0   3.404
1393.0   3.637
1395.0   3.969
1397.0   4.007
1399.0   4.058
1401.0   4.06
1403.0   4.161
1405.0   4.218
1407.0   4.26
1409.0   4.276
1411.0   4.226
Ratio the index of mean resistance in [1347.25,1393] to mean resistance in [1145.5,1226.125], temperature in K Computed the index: 0.71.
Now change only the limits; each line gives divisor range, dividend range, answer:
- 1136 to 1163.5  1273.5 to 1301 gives 0.87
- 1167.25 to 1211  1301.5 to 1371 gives 0.93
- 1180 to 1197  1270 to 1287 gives 1.02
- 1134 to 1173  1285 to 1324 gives 0.87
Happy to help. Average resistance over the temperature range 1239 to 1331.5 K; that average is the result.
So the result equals 4.25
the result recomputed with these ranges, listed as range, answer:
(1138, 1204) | 4.51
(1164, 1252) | 4.35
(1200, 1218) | 4.5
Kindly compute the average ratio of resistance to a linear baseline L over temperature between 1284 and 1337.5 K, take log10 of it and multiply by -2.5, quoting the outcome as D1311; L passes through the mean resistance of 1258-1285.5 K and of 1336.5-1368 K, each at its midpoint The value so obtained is -0.02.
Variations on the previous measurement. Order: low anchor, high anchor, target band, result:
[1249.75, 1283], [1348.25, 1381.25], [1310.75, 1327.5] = -0.112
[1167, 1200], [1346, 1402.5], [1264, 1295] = -0.133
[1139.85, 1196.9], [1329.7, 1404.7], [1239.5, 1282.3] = -0.087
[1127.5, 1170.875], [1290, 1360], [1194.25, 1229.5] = 0.017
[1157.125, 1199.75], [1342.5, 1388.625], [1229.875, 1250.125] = -0.107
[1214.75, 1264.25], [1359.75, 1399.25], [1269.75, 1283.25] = -0.075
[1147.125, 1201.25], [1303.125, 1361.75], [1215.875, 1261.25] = -0.016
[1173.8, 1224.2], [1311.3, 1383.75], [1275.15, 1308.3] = -0.071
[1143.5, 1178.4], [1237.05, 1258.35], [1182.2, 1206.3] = 0.009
